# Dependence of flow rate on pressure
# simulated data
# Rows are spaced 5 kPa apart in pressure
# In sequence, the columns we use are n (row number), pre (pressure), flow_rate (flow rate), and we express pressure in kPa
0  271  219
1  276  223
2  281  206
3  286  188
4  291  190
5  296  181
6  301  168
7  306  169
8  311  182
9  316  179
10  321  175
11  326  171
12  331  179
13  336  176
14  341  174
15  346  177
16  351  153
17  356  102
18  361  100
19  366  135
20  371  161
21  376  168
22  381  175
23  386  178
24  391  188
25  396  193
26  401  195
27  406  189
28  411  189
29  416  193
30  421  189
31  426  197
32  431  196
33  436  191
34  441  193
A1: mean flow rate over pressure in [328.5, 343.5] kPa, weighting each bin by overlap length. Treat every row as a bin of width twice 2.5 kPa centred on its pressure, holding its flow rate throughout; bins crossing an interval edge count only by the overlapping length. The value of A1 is 176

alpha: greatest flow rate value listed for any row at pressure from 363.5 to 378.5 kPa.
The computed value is 168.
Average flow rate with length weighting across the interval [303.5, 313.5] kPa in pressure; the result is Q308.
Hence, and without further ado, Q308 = 176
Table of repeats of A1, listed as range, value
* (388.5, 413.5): 191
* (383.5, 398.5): 186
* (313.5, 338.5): 176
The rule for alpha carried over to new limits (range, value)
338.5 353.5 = 177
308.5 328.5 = 182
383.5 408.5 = 195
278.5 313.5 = 206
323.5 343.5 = 179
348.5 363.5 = 153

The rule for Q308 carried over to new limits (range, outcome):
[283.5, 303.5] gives 182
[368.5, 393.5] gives 174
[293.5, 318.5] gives 176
